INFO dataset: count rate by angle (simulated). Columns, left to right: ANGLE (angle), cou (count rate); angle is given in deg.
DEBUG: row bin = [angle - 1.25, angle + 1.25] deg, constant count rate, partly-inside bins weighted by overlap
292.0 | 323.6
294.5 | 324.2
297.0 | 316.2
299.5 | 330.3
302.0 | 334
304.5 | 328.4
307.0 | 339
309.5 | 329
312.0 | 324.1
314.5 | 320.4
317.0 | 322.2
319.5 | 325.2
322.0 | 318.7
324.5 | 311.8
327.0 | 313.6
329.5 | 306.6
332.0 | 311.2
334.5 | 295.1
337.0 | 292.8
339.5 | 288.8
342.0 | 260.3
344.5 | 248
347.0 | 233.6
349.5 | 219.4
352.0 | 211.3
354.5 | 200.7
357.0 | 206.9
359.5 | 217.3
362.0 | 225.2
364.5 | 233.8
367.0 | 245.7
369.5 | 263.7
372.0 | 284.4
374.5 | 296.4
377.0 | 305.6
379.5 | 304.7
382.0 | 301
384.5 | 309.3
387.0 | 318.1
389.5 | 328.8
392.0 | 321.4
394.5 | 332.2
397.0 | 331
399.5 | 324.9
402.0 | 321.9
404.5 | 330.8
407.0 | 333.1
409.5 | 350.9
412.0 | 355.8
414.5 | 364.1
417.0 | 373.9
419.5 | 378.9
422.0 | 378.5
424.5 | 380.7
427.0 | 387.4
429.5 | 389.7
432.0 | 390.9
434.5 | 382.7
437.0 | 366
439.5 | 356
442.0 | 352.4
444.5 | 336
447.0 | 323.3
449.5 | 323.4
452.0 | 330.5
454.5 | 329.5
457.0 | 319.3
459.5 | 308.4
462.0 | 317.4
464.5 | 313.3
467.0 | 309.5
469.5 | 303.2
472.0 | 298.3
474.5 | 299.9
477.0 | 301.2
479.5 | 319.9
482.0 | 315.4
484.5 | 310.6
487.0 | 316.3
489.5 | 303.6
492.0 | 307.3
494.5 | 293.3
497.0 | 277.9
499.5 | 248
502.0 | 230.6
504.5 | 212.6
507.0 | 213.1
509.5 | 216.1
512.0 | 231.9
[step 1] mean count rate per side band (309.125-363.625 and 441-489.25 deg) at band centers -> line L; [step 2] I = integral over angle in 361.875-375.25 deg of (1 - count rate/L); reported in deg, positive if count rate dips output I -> 1.2 deg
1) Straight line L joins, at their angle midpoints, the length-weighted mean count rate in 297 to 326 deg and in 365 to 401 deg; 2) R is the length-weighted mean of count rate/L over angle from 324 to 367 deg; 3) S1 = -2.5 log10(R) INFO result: 0.226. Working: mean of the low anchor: 325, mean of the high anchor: 303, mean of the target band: 256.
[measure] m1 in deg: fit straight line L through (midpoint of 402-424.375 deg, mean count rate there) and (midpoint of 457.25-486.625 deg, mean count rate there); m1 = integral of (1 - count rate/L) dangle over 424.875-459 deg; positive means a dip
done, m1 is -1.9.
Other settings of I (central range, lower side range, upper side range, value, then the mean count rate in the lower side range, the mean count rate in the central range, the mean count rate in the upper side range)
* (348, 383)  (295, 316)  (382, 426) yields 8.9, 327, 251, 342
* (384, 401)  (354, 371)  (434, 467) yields -3.8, 230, 324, 333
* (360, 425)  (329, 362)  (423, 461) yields -3.4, 251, 317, 352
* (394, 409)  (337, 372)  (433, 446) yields -1.2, 239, 330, 359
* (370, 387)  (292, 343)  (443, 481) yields 0.8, 315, 300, 316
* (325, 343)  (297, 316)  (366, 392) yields 1.1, 328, 297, 297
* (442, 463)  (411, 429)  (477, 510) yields 0.4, 375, 325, 277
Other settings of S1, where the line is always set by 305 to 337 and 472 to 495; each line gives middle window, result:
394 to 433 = -0.15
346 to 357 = 0.42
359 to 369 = 0.32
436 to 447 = -0.13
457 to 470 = -0.01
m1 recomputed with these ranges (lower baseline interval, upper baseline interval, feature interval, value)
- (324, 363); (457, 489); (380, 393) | -1.88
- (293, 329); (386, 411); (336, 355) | 4.70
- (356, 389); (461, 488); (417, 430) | -4.07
